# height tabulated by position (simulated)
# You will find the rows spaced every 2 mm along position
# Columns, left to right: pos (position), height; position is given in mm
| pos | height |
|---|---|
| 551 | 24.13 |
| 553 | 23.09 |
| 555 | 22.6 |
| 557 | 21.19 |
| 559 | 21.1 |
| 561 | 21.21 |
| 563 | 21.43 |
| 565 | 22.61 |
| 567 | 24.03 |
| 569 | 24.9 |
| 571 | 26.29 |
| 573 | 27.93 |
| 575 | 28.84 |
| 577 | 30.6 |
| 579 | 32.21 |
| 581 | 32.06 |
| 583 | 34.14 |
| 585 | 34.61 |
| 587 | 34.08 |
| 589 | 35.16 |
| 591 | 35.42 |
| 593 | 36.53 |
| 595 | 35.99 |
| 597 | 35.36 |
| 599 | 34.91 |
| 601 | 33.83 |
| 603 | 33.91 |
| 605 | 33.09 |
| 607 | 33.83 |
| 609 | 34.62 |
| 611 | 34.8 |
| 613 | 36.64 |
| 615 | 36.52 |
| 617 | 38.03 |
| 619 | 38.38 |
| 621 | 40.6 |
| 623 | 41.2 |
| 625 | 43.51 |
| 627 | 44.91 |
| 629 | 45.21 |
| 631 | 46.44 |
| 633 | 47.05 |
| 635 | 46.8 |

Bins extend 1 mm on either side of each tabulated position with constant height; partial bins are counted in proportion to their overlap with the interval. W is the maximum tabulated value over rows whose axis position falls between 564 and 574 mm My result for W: 27.93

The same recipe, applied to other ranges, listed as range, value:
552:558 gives 23.09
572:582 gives 32.21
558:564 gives 21.43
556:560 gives 21.19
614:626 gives 43.51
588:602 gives 36.53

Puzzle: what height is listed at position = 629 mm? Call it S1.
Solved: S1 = 45.21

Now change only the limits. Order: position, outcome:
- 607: 33.83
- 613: 36.64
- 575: 28.84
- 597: 35.36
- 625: 43.51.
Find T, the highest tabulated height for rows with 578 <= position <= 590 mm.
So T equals 35.16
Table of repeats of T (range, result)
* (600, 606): 33.91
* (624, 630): 45.21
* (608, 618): 38.03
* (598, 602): 34.91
